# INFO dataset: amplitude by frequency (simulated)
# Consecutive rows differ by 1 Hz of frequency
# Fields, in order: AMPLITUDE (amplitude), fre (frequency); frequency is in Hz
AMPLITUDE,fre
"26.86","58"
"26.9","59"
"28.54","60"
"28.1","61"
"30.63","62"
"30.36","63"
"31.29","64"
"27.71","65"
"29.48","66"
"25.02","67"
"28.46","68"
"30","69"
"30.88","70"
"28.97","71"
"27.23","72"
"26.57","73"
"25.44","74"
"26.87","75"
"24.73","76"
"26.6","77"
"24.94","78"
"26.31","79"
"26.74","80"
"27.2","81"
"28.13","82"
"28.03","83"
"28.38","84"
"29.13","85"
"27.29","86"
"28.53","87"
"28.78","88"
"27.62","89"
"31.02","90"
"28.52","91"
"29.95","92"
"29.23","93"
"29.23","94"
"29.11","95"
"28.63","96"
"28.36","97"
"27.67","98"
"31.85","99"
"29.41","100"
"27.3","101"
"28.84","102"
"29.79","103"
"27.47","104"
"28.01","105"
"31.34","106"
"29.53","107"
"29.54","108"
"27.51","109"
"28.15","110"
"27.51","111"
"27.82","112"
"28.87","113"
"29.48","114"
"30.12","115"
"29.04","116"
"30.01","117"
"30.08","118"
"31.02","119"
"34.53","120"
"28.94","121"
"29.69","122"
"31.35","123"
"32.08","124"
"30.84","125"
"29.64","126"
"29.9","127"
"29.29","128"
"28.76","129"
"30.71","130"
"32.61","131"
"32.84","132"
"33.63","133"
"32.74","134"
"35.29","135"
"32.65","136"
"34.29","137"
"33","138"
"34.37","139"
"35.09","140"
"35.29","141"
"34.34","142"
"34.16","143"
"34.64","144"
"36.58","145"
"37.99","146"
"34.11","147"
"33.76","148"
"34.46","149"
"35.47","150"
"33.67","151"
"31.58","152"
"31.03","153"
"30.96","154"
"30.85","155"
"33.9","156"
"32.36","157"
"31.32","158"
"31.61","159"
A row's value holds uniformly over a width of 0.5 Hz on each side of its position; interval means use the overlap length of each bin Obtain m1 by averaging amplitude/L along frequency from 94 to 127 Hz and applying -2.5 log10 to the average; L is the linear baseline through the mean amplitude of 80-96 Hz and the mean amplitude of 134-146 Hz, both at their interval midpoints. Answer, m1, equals 0.06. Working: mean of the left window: 28.6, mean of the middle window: 29.5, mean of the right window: 34.6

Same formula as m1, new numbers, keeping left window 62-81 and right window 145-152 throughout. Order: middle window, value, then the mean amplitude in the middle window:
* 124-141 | 0.03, 32.3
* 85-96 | 0.02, 28.9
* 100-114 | 0.08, 28.7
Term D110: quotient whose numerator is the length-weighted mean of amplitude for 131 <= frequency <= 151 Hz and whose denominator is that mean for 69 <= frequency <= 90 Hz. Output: 1.2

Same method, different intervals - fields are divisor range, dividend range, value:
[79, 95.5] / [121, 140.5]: 1.12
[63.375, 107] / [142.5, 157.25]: 1.19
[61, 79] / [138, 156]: 1.22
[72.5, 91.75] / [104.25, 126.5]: 1.08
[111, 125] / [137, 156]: 1.13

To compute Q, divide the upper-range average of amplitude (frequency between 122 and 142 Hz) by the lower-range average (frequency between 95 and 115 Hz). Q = 1.12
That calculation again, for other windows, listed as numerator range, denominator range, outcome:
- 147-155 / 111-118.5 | 1.13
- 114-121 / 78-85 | 1.12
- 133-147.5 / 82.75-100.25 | 1.19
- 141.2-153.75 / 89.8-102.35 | 1.18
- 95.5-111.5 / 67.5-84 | 1.05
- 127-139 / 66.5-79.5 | 1.19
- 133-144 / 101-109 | 1.18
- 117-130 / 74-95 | 1.10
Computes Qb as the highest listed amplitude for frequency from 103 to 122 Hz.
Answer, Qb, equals 34.53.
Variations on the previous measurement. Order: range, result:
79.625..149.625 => 37.99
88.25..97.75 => 31.02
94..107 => 31.85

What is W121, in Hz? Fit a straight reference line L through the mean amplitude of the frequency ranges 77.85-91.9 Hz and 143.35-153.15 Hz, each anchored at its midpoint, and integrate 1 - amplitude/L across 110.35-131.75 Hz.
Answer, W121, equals 1.1 Hz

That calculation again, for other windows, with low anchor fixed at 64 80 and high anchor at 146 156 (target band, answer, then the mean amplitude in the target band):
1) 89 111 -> 0.32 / 29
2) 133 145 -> -0.72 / 34.2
